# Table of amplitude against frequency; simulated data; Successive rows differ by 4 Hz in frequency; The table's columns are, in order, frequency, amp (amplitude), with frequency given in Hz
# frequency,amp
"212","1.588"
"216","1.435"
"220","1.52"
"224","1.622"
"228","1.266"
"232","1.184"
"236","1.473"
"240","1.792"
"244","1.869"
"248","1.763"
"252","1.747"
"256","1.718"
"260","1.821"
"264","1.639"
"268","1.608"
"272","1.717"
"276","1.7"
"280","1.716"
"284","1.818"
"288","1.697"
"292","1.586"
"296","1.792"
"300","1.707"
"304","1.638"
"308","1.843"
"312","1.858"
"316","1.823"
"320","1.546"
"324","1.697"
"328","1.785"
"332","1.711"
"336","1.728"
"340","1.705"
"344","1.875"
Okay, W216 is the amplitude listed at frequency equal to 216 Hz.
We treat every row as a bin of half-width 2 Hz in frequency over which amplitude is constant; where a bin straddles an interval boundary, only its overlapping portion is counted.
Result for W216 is 1.435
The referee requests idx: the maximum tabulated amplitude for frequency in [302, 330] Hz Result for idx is 1.858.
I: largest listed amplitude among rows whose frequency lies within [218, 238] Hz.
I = 1.622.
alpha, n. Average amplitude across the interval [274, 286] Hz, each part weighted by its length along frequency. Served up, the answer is 1.74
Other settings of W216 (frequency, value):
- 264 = 1.639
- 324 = 1.697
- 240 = 1.792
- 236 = 1.473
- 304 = 1.638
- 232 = 1.184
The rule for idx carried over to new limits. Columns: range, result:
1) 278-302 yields 1.818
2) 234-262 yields 1.869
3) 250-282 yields 1.821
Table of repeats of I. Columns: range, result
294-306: 1.792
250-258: 1.747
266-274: 1.717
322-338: 1.785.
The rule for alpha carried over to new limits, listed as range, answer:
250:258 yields 1.73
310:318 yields 1.84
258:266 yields 1.73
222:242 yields 1.47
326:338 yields 1.74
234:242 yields 1.63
